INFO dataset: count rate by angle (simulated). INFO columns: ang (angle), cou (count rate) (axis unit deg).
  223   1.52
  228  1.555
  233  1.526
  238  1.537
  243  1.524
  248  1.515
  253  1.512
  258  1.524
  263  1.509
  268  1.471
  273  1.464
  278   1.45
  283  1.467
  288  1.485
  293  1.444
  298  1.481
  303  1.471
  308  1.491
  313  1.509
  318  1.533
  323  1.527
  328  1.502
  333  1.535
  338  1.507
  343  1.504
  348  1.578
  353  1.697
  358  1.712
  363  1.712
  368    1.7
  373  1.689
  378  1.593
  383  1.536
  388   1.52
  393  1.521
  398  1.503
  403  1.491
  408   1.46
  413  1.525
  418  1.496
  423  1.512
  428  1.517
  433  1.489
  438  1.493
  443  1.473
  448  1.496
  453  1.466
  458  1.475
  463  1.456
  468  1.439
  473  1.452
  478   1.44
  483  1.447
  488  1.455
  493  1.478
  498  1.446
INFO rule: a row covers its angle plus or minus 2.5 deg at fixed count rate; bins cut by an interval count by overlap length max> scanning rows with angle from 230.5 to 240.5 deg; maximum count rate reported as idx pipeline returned 1.537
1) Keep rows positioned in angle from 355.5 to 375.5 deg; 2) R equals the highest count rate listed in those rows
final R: 1.712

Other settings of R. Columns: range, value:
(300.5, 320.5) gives 1.533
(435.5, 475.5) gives 1.496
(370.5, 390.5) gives 1.689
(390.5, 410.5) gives 1.521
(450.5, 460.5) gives 1.475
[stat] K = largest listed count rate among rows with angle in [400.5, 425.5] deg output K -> 1.525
